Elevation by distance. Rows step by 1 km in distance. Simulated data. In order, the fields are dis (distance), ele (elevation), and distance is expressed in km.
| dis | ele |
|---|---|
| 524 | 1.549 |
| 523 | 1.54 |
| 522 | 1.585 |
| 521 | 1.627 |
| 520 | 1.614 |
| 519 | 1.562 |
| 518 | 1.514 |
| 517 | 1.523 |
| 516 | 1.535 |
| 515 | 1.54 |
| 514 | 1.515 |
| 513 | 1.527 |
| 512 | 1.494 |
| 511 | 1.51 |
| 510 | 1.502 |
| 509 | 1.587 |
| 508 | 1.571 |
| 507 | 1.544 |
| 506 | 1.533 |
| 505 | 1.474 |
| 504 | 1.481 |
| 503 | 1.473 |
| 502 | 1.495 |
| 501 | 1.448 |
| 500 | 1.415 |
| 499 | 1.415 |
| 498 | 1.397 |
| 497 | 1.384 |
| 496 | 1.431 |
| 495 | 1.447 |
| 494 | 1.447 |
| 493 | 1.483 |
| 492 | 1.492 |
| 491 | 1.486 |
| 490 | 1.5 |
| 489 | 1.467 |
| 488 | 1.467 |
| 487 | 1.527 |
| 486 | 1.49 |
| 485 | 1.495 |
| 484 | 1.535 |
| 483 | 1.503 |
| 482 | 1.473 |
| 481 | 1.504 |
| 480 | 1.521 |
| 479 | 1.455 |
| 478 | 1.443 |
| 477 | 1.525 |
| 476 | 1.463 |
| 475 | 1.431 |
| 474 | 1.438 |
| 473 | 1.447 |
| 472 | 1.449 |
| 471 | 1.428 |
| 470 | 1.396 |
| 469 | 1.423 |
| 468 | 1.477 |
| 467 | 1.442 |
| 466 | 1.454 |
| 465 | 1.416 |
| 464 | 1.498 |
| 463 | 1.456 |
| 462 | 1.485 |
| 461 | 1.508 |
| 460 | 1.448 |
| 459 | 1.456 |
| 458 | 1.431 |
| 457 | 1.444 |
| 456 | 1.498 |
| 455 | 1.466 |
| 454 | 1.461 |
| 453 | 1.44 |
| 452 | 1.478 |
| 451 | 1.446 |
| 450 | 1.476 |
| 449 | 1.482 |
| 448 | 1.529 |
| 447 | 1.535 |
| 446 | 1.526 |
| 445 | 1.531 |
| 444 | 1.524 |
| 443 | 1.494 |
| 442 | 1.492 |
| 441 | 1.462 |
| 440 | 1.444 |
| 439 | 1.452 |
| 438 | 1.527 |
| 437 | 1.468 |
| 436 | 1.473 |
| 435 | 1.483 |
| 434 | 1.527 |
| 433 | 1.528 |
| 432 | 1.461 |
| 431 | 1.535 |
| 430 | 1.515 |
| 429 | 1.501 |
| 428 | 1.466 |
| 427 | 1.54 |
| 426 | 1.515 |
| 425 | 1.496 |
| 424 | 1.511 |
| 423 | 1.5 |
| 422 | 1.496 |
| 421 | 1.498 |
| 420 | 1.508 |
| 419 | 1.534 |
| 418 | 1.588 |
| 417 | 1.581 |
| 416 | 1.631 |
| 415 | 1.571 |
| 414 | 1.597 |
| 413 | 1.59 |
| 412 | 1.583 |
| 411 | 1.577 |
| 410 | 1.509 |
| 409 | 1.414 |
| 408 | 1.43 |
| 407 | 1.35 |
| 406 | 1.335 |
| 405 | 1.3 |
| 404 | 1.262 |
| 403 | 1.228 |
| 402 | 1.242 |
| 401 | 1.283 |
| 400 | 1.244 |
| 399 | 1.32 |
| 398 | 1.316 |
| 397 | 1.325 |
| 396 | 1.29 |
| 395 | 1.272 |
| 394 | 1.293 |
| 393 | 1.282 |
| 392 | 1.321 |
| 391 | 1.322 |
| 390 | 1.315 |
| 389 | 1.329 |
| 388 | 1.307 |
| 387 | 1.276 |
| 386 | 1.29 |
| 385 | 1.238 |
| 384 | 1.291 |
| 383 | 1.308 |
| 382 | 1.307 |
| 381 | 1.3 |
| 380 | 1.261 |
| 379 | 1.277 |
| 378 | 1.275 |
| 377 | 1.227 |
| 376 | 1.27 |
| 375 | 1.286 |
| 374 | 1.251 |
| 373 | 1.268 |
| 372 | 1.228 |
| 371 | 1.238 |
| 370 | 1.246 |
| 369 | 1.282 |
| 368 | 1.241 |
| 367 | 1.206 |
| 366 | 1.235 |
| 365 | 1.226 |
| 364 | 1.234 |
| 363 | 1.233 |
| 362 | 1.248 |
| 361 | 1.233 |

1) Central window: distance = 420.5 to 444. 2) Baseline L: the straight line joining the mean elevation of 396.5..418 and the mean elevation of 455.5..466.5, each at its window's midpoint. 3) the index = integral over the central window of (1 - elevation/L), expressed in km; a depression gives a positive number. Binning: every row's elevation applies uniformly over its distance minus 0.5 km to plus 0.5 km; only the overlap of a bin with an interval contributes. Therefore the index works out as -0.93 km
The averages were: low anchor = 1.42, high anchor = 1.46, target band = 1.5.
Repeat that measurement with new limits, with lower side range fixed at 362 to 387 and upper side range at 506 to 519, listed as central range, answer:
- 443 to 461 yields -0.9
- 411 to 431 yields -2.8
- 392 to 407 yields 0.2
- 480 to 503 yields 0.3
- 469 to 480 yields 0.1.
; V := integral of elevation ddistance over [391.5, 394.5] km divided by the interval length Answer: 1.3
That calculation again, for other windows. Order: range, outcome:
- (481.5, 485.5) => 1.5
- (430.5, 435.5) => 1.51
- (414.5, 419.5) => 1.58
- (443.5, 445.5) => 1.53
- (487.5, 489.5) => 1.47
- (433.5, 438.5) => 1.5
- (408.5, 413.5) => 1.53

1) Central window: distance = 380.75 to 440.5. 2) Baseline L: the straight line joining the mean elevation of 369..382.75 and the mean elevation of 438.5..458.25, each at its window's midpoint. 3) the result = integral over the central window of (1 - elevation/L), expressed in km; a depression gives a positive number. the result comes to -2.0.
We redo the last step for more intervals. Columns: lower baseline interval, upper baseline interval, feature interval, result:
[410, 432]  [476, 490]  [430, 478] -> 1.3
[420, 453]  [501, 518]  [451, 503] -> 1.6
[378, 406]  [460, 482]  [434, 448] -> -1.0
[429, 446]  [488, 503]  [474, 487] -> -0.2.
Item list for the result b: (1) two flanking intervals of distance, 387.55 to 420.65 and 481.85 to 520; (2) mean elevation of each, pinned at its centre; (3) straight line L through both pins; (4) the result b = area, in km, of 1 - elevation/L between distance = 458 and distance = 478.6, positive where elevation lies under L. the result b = 0.1 km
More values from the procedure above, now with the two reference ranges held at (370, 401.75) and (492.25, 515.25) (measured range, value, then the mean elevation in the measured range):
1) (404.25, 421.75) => -2.3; 1.5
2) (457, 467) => -0.3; 1.46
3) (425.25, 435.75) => -1.1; 1.51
